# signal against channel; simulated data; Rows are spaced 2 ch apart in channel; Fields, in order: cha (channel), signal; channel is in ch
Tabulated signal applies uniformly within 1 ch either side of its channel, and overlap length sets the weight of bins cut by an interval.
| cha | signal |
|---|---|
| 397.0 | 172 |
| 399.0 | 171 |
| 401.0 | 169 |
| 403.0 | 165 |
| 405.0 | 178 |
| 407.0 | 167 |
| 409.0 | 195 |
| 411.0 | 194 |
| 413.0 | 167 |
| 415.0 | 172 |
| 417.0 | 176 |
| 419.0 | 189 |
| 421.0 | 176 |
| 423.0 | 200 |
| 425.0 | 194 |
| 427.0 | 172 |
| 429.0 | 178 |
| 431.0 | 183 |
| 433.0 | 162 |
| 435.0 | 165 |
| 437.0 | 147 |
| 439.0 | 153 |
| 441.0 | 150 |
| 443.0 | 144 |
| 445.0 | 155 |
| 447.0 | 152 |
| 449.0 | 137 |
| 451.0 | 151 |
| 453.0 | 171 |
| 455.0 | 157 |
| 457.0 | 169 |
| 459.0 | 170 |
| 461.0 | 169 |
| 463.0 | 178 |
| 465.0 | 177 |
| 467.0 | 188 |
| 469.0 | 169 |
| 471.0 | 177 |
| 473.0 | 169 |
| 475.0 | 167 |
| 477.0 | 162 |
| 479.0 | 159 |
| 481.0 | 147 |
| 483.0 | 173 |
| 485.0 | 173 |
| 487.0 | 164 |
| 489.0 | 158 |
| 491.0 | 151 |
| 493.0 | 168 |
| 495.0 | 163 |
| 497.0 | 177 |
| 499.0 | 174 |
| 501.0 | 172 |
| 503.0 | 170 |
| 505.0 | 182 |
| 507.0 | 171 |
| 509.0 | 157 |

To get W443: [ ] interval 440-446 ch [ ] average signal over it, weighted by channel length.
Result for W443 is 150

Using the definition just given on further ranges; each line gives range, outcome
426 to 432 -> 178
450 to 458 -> 162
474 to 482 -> 159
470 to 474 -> 173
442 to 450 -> 147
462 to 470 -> 178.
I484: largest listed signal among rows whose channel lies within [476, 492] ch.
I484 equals 173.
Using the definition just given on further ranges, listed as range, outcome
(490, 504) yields 177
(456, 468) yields 188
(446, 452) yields 152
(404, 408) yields 178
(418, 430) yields 200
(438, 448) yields 155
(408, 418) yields 195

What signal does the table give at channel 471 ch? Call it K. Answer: 177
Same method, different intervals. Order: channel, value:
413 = 167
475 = 167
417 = 176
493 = 168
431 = 183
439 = 153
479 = 159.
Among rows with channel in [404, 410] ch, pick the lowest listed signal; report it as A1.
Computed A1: 167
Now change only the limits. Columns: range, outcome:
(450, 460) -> 151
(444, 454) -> 137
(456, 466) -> 169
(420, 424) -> 176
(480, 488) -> 147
